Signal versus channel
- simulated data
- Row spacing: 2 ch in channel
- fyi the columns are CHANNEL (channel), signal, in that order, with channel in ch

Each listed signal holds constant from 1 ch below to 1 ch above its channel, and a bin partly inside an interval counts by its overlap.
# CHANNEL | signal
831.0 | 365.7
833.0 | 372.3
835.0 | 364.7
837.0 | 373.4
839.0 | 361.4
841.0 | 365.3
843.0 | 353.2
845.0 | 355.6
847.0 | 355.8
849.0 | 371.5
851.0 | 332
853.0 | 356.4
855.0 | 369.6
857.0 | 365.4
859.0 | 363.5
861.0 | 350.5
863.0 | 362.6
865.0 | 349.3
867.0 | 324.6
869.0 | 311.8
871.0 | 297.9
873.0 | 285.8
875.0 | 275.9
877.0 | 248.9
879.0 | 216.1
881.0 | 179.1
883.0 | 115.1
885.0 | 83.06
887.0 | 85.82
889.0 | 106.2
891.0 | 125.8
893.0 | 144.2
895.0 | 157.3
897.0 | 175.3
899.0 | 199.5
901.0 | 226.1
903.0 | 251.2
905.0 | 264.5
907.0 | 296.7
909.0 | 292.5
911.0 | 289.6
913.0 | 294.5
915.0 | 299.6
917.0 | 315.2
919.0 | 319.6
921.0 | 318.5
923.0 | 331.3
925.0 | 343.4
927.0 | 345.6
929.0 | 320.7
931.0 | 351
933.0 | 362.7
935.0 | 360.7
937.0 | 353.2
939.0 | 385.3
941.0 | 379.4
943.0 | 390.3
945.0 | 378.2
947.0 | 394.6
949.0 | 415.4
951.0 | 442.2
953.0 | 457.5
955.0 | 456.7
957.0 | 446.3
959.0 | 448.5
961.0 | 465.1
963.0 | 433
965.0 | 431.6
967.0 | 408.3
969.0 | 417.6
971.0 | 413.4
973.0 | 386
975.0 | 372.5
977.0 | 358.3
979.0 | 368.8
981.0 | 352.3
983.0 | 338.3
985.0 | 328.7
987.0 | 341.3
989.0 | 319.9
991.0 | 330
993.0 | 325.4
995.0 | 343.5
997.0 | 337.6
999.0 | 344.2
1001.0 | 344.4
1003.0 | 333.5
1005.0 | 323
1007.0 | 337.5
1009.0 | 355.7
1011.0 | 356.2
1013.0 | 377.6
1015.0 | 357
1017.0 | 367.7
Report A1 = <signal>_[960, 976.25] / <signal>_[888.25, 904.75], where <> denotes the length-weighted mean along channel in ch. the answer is 2.33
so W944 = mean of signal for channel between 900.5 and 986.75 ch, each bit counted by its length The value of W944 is 364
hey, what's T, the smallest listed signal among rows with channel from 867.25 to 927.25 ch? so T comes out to 83.06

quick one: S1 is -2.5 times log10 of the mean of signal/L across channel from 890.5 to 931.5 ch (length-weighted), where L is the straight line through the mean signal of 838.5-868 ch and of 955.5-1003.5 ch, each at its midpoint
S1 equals 0.33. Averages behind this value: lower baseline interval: 356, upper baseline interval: 376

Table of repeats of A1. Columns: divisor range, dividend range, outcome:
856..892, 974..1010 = 1.38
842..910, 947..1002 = 1.47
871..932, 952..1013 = 1.55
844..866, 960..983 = 1.11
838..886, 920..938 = 1.12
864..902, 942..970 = 2.08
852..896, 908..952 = 1.40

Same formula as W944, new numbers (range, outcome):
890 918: 238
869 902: 187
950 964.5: 449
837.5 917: 272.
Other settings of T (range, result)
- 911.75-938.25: 294.5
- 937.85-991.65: 319.9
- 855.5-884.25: 115.1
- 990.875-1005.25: 323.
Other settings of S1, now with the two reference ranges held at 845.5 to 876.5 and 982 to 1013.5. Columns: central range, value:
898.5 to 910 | 0.294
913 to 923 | 0.083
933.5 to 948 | -0.117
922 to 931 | 0.003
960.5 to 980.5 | -0.188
